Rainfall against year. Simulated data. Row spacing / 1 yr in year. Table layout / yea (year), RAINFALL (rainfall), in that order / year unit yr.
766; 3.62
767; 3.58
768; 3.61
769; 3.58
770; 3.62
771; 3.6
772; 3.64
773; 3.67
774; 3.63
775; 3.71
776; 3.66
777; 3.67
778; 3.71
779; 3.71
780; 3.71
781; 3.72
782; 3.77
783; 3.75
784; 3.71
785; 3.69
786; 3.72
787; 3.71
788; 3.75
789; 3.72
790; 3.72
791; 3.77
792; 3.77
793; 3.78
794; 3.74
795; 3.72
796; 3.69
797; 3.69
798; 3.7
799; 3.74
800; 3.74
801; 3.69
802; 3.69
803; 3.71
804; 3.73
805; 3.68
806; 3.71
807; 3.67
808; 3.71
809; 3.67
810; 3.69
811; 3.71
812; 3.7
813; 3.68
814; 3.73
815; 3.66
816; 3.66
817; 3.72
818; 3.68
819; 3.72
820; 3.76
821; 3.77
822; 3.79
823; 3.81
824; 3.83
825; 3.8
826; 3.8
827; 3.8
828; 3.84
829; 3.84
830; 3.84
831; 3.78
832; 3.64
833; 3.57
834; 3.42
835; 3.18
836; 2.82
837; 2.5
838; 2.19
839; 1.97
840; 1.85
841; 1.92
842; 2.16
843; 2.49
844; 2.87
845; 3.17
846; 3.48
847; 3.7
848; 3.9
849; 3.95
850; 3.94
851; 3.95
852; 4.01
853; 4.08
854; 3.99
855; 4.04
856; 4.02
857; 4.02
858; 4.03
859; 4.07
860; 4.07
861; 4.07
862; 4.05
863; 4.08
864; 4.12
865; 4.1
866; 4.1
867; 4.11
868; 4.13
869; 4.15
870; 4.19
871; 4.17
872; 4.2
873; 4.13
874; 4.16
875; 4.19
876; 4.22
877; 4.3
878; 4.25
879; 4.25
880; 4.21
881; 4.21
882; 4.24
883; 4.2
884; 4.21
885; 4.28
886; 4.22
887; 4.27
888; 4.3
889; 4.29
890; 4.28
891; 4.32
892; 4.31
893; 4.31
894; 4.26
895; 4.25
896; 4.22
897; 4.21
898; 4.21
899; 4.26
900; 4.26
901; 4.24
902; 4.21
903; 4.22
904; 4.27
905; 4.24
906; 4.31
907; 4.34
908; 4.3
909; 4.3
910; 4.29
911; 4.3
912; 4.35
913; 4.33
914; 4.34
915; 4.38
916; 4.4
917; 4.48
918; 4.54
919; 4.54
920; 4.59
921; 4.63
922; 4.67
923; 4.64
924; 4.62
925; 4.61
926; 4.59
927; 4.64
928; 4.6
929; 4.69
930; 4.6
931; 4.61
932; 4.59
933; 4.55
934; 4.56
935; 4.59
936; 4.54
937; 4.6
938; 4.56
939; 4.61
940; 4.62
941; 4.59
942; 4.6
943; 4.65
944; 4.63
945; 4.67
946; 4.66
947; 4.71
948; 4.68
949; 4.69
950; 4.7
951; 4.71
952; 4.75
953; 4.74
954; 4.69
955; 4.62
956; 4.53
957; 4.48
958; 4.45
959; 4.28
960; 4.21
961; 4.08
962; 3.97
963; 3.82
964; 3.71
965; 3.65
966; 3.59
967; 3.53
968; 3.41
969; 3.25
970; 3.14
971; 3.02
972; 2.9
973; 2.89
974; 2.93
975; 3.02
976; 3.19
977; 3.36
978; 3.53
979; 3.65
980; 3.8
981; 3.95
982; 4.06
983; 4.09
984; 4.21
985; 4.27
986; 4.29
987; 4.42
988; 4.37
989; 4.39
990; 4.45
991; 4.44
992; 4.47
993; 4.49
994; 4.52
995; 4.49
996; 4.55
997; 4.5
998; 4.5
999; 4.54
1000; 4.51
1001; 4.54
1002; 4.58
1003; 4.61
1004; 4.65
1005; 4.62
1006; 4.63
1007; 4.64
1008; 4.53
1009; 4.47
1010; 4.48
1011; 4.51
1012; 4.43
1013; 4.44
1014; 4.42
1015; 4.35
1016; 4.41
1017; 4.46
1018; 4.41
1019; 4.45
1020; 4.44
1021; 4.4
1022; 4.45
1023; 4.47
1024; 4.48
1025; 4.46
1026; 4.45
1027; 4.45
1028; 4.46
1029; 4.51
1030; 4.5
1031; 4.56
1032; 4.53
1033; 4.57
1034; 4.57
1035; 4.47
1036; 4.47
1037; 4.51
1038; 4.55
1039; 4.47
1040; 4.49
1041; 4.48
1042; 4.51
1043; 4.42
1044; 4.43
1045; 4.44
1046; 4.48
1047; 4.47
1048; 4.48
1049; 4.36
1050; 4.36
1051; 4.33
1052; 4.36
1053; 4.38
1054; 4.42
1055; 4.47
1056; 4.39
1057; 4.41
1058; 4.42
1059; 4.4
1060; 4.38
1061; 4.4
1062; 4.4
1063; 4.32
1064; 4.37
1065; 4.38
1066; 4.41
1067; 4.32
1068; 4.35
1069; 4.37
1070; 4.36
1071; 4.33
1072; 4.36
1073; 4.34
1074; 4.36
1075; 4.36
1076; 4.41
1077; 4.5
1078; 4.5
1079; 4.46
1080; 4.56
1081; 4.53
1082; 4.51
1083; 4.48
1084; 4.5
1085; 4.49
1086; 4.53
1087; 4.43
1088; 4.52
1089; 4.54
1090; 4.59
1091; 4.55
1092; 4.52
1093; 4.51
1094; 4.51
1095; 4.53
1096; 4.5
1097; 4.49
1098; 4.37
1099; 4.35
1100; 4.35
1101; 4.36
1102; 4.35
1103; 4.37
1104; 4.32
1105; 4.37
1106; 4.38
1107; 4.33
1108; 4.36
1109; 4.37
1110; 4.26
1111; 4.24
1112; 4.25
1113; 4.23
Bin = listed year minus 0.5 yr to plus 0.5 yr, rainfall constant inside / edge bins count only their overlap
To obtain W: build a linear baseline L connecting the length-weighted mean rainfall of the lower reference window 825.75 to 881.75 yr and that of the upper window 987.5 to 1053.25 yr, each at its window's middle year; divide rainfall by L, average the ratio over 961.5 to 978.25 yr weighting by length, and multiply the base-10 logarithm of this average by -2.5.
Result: 0.26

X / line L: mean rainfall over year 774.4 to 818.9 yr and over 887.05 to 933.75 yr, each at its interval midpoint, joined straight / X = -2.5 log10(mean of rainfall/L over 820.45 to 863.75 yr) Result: 0.14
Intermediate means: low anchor 3.71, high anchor 4.4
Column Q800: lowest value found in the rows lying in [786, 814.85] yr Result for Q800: 3.67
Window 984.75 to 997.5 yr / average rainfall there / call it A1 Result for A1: 4.44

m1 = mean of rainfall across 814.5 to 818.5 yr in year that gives 3.68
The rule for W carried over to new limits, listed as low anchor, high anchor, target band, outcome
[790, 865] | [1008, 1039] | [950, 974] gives 0.07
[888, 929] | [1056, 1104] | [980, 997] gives 0.02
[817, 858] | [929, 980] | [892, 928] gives -0.13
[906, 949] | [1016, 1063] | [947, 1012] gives 0.09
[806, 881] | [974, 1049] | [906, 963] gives -0.12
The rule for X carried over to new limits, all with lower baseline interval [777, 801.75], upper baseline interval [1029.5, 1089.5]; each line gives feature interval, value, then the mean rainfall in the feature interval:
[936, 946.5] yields -0.12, 4.62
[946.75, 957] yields -0.13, 4.67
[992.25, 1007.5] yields -0.07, 4.56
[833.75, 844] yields 0.49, 2.45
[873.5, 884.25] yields -0.07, 4.22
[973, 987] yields 0.14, 3.71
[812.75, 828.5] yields 0.02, 3.75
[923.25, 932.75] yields -0.13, 4.62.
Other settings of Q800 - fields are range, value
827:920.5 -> 1.85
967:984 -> 2.89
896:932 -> 4.21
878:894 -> 4.2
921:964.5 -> 3.71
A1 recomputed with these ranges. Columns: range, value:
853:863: 4.04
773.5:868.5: 3.64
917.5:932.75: 4.61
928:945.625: 4.6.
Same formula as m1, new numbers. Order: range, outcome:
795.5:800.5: 3.71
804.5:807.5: 3.69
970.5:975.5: 2.95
